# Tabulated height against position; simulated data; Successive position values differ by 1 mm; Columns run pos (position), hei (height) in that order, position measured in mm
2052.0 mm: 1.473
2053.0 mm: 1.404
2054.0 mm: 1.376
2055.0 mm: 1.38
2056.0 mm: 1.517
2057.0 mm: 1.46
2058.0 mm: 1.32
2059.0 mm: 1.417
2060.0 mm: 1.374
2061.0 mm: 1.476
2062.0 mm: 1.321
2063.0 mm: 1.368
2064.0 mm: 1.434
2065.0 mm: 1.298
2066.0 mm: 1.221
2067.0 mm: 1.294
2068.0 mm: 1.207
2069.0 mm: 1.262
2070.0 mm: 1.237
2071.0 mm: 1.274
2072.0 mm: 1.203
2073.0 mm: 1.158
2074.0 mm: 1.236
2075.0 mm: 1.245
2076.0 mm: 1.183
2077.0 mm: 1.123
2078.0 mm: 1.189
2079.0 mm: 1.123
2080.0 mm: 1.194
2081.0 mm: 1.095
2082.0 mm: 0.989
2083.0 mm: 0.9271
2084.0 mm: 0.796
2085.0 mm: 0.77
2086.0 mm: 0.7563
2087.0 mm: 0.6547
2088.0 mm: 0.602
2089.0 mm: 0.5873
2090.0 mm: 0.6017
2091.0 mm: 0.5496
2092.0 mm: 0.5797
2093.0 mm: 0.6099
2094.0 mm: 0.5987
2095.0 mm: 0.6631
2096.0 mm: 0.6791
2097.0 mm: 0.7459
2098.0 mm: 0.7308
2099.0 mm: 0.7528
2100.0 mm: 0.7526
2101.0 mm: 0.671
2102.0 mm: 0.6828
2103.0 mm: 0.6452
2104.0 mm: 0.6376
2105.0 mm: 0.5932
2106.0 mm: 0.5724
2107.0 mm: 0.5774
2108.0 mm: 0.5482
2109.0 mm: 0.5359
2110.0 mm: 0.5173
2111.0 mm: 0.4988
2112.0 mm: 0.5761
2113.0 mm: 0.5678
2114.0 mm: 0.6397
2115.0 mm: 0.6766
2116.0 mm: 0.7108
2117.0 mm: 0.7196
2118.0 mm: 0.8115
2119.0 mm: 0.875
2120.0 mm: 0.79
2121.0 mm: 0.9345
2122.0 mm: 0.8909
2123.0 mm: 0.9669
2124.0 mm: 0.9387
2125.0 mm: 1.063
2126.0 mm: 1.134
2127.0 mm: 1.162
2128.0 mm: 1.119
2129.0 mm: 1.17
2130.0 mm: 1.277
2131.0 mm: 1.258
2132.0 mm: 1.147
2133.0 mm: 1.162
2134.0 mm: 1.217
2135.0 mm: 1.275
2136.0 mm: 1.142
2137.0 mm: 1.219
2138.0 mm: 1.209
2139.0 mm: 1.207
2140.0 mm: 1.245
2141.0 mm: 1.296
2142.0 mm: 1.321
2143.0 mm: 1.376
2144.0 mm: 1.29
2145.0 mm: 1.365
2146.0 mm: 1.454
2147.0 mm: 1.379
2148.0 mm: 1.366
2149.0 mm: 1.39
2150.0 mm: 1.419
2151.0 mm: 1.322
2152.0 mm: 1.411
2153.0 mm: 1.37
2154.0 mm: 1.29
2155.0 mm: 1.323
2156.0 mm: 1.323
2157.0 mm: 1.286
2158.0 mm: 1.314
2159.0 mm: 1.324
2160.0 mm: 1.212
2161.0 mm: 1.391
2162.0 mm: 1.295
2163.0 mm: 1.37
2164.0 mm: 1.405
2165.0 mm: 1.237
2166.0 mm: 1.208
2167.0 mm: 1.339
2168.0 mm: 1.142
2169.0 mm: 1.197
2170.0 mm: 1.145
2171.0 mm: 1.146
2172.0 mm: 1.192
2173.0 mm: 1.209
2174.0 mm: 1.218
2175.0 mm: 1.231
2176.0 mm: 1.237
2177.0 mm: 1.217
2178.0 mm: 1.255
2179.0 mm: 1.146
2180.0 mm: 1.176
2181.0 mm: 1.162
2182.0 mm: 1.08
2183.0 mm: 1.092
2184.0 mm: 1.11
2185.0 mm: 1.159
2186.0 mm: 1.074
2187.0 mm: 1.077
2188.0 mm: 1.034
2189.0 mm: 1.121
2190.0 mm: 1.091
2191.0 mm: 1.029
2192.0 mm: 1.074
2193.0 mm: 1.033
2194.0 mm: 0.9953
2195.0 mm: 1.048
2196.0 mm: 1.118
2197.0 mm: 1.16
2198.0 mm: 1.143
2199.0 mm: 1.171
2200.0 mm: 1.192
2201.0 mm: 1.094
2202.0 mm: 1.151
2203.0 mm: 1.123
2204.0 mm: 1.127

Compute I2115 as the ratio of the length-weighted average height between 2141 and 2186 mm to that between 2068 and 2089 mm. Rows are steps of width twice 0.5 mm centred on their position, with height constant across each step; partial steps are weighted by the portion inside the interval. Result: 1.2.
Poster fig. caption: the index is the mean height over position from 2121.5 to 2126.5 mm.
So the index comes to 0.999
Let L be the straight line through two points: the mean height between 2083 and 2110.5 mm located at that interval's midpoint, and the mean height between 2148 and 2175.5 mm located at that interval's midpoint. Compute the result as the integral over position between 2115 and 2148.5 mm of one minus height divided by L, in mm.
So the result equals -4.3 mm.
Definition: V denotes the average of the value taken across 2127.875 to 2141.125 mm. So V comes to 1.21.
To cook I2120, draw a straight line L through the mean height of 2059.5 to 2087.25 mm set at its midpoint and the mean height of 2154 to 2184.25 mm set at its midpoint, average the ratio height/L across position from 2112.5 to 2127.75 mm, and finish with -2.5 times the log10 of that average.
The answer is 0.36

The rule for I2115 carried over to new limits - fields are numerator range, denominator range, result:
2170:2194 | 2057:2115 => 1.24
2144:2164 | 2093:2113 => 2.14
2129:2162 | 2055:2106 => 1.30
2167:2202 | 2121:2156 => 0.92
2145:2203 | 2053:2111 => 1.25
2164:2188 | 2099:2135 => 1.41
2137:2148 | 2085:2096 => 2.08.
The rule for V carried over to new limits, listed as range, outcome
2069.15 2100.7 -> 0.893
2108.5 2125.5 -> 0.748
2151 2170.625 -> 1.29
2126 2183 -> 1.26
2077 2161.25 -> 0.973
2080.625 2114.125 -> 0.667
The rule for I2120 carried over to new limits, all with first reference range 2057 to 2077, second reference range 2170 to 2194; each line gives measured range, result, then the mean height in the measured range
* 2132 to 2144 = -0.04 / 1.24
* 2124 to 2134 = 0.05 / 1.16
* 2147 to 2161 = -0.14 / 1.34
